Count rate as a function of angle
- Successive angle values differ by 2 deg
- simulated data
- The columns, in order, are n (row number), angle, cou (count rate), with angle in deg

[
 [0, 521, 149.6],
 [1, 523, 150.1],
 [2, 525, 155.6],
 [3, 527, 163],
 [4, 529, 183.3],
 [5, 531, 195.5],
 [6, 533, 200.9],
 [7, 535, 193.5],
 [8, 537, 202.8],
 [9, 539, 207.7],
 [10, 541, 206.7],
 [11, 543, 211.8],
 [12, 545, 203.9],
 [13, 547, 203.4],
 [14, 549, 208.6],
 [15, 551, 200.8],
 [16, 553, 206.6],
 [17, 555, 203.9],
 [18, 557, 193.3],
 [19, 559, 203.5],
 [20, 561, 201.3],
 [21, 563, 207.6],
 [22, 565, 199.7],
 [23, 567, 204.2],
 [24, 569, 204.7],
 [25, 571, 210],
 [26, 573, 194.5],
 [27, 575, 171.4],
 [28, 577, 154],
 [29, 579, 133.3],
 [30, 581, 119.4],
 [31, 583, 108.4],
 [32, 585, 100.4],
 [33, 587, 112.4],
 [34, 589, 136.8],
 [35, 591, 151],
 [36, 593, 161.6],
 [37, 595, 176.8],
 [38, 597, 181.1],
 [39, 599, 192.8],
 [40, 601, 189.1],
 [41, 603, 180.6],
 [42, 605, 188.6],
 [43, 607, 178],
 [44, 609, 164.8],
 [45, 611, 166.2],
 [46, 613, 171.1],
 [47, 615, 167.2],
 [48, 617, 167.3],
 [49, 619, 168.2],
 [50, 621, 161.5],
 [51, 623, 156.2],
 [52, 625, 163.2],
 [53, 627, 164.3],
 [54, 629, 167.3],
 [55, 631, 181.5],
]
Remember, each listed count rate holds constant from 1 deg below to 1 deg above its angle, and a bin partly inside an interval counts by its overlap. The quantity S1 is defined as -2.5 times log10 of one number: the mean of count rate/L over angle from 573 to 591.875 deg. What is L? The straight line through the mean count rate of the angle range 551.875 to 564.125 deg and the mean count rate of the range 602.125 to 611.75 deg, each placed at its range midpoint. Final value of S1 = 0.37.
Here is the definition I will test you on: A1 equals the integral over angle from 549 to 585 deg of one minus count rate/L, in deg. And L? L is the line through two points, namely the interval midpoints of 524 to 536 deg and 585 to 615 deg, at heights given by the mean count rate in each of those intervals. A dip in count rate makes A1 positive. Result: -1.67 deg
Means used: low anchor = 182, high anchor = 166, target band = 182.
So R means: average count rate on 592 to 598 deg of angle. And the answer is 173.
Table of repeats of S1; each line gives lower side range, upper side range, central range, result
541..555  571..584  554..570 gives -0.13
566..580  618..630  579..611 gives 0.12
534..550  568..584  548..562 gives -0.08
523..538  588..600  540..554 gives -0.16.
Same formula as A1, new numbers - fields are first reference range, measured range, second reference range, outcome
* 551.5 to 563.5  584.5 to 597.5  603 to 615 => 2.6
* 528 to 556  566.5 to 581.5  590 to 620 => 1.1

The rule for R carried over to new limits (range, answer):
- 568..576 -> 195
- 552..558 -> 201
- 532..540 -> 201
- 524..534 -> 180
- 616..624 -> 163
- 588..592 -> 144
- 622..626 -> 160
